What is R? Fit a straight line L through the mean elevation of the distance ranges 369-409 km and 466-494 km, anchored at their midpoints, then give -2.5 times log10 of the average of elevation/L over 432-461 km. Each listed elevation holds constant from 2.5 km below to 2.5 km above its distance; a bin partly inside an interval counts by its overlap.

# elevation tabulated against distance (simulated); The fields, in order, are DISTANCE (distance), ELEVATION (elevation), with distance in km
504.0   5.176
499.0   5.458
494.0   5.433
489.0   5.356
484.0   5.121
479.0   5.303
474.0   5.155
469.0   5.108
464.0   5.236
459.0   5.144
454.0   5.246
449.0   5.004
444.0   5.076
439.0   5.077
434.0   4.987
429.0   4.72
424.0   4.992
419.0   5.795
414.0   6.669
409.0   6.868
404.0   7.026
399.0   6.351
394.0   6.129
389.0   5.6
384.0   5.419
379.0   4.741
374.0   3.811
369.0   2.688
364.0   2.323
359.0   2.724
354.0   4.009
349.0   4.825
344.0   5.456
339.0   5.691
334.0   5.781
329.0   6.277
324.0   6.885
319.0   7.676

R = 0.05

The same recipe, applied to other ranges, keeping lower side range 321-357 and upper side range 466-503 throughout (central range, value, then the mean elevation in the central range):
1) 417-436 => 0.06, 5.11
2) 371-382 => 0.27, 4.26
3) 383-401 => -0.09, 5.9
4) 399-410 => -0.25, 6.82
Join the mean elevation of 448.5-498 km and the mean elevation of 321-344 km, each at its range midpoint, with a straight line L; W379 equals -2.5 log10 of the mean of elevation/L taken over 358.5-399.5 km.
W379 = 0.30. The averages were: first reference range 6.12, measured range 4.41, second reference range 5.23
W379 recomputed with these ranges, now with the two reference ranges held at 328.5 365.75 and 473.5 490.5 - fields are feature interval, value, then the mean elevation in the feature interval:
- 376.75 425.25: -0.23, 5.99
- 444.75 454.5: 0.00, 5.09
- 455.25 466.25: -0.01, 5.2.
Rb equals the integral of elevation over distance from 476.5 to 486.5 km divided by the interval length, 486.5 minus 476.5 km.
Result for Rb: 5.21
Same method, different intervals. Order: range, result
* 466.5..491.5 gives 5.21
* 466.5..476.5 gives 5.13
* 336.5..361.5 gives 4.54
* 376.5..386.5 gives 5.08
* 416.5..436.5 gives 5.12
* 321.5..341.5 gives 6.16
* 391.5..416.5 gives 6.61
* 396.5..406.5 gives 6.69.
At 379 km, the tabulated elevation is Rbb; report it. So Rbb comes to 4.741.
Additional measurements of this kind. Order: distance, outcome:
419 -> 5.795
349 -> 4.825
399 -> 6.351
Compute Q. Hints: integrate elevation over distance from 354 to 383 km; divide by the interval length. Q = 3.43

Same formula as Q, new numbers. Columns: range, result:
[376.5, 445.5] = 5.68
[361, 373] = 2.68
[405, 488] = 5.37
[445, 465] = 5.15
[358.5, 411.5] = 4.96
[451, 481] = 5.19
